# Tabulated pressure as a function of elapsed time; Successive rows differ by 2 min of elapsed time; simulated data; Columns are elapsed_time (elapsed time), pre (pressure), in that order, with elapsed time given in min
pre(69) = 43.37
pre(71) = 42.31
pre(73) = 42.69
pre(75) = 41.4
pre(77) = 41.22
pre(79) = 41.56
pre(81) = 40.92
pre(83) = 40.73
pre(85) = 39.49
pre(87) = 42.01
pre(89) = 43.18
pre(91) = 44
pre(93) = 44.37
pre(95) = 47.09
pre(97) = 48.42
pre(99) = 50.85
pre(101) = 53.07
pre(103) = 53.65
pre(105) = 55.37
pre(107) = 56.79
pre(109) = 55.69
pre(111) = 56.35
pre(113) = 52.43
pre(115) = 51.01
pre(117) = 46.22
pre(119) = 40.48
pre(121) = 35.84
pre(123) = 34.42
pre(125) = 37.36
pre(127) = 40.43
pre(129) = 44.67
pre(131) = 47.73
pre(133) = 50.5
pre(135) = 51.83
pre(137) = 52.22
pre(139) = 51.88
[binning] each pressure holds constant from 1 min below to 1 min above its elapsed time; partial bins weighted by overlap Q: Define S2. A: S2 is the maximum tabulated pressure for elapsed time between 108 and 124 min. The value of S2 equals 56.35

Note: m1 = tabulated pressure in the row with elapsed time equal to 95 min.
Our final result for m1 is 47.09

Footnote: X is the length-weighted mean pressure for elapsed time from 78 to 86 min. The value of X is 40.7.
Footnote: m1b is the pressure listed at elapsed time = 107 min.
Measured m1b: 56.79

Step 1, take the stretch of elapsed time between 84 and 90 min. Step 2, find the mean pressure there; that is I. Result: 41.6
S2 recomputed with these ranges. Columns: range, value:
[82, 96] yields 47.09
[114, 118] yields 51.01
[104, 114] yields 56.79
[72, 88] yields 42.69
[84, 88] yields 42.01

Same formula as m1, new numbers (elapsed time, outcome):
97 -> 48.42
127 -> 40.43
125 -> 37.36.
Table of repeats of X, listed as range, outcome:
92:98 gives 46.6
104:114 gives 55.3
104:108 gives 56.1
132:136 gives 51.2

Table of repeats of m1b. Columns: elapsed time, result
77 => 41.22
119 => 40.48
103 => 53.65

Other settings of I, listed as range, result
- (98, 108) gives 53.9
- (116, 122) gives 40.8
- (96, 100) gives 49.6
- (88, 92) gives 43.6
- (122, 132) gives 40.9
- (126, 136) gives 47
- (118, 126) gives 37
